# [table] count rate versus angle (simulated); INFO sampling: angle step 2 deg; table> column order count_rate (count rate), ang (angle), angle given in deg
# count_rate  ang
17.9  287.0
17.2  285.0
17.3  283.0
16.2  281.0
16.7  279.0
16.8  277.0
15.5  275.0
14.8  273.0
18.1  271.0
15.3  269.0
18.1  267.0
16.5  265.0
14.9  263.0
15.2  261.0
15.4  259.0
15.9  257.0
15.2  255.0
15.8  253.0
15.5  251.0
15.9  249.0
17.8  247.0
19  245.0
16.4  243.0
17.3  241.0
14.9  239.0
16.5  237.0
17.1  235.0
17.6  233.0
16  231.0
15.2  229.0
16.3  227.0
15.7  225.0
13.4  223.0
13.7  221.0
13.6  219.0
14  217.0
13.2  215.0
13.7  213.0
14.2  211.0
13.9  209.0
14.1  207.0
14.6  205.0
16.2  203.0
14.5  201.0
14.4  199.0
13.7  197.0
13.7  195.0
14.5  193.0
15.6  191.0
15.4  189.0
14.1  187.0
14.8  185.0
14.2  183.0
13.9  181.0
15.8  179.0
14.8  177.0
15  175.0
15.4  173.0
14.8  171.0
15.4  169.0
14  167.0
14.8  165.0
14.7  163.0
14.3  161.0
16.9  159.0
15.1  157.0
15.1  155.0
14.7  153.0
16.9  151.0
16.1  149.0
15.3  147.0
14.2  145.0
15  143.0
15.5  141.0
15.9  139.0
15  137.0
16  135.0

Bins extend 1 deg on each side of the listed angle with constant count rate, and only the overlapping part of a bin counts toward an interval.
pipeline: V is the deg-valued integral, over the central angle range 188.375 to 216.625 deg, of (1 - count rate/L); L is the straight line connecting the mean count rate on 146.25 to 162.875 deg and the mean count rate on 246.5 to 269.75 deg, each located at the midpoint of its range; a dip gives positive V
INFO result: 2.4 deg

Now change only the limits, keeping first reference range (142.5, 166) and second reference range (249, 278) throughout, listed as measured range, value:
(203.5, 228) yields 2.2 deg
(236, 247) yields -0.8 deg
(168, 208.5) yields 1.9 deg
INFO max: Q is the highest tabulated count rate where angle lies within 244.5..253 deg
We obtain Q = 19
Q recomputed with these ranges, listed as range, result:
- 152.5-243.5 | 17.6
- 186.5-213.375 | 16.2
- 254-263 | 15.9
